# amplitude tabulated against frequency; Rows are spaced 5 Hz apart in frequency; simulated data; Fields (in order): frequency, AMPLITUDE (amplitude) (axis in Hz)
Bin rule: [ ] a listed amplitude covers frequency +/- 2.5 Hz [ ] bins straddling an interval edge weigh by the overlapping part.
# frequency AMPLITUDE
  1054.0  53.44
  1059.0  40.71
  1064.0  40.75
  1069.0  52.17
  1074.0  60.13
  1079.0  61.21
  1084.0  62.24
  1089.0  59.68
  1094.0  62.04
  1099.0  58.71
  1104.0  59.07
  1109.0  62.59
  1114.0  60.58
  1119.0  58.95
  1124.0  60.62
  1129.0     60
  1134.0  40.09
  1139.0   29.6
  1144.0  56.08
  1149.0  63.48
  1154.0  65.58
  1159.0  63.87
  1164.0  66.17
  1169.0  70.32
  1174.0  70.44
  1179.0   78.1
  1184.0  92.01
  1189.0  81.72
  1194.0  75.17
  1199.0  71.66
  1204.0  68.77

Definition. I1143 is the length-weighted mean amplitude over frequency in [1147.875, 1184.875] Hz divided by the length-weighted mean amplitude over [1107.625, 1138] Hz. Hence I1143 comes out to 1.27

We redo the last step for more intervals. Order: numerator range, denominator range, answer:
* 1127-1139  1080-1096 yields 0.74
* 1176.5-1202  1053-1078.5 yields 1.59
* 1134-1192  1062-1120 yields 1.13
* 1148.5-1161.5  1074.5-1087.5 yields 1.05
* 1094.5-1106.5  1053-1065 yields 1.34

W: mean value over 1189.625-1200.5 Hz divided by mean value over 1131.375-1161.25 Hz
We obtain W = 1.41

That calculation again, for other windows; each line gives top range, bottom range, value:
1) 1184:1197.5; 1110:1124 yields 1.34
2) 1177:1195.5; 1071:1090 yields 1.35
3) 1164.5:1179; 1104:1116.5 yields 1.16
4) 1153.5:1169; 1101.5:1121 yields 1.09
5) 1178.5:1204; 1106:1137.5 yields 1.40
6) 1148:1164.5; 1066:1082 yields 1.13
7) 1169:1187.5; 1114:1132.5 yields 1.34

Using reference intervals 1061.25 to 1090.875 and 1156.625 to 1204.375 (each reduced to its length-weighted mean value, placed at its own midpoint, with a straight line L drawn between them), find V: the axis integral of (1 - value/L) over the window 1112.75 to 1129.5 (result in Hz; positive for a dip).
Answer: 1.0 Hz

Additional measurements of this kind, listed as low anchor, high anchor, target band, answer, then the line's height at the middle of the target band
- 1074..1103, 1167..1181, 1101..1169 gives 9.4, 67.3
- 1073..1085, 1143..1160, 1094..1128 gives 0.9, 61.8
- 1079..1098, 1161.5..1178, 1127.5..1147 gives 5.9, 66.3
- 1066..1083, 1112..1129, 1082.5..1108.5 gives -0.7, 58.8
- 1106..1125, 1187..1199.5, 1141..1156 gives 1.6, 67.5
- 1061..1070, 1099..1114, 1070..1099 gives -4.6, 52.3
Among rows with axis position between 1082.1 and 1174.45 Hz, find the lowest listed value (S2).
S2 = 29.6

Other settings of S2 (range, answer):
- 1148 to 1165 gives 63.48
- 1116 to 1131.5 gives 58.95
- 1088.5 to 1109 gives 58.71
